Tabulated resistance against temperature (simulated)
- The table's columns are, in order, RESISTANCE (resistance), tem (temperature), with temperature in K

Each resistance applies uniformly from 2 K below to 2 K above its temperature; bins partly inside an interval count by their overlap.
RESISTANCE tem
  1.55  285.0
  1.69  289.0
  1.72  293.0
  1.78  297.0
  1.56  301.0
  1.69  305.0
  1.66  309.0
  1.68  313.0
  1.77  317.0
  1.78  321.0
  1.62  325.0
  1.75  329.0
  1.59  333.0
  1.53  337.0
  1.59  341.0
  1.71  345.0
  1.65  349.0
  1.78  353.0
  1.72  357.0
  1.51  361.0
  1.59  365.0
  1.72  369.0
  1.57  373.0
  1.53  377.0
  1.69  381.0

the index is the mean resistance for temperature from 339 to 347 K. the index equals 1.65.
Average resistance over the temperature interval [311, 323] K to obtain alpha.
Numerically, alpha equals 1.74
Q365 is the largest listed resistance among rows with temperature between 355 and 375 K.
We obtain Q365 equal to 1.72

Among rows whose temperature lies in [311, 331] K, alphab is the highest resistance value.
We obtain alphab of 1.78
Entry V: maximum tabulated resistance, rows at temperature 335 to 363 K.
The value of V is 1.78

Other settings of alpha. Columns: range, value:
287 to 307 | 1.69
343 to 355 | 1.71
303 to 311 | 1.67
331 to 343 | 1.57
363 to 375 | 1.63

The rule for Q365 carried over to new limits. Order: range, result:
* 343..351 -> 1.71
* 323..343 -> 1.75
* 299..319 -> 1.77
